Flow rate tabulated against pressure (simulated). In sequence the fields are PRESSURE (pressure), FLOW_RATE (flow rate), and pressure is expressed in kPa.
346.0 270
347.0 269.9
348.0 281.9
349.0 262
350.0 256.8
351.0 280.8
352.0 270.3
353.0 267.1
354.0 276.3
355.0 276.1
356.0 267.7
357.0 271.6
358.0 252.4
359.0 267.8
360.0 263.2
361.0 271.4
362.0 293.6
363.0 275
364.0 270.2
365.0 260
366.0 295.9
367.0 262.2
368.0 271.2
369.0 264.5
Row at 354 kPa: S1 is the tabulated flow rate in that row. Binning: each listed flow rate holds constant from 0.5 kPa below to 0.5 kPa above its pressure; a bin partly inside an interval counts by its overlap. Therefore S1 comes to 276.3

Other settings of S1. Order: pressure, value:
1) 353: 267.1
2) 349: 262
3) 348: 281.9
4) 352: 270.3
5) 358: 252.4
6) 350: 256.8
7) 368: 271.2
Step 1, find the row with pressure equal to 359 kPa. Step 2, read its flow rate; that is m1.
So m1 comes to 267.8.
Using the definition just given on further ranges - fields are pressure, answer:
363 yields 275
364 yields 270.2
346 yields 270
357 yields 271.6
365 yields 260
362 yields 293.6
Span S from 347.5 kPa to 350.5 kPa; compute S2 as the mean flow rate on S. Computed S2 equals 267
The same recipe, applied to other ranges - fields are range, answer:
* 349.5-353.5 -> 269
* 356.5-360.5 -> 264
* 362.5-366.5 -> 275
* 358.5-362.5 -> 274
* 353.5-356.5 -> 273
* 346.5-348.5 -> 276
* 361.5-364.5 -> 280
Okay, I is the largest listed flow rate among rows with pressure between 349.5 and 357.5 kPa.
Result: 280.8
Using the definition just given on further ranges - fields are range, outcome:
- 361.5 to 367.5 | 295.9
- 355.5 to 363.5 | 293.6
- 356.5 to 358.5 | 271.6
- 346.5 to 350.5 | 281.9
